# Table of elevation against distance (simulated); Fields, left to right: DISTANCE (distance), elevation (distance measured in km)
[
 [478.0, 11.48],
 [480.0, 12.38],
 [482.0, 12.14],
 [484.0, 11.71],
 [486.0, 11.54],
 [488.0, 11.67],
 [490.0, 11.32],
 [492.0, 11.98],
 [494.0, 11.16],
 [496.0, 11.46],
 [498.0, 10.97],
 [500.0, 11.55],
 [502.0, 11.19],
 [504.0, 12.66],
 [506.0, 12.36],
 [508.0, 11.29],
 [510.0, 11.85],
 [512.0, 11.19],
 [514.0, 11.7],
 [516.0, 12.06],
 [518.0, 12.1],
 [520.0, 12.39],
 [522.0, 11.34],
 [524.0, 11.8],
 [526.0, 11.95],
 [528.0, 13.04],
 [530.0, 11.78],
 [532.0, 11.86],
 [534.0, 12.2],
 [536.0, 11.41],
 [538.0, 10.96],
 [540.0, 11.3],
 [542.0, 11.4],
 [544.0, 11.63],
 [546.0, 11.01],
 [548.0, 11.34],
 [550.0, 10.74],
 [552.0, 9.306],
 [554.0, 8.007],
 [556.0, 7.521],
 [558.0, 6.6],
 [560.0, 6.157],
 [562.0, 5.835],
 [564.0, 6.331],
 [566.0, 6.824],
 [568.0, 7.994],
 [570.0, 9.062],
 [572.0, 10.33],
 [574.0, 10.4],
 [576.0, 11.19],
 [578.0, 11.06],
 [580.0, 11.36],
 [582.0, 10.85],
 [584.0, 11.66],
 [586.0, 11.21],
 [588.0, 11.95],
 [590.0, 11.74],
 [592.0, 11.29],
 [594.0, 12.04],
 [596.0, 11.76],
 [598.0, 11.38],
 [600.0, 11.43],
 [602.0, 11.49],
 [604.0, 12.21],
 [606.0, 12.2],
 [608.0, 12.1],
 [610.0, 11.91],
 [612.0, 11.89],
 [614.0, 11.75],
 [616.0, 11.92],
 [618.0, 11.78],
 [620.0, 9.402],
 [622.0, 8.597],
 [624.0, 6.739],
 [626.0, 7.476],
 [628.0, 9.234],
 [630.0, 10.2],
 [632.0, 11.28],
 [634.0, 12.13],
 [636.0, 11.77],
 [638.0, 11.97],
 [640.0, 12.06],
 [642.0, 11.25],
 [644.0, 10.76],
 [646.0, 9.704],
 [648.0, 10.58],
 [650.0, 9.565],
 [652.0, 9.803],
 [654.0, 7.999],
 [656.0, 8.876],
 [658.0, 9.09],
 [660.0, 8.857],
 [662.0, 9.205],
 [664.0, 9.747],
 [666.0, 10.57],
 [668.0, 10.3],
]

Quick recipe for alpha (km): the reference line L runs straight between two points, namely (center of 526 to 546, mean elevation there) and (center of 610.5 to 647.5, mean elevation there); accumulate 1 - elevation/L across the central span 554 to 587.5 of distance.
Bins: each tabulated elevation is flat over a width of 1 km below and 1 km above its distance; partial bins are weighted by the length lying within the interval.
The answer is 6.6 km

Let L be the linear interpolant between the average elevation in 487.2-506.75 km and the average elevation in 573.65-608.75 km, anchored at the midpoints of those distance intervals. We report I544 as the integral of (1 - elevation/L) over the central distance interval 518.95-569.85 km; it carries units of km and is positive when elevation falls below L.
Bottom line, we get 6.9 km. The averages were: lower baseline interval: 11.6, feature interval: 10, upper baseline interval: 11.5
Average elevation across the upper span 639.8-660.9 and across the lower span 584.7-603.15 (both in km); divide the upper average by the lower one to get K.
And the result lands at 0.8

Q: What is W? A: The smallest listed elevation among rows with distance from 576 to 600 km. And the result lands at 10.85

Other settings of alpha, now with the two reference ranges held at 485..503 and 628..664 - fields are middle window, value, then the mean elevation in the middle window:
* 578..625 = -2.8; 11.2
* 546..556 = 1.1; 9.73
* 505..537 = -1.9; 11.9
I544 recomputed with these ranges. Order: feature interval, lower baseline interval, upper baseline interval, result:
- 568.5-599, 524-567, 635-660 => -3.2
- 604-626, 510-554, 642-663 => -1.3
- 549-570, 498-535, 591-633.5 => 7.0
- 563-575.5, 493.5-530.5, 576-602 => 3.2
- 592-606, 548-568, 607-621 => -1.6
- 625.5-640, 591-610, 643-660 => -0.7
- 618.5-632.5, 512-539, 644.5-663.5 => 1.3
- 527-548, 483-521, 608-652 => -0.5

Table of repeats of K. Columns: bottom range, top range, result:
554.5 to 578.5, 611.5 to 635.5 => 1.24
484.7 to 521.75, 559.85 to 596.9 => 0.86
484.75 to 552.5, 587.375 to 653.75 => 0.94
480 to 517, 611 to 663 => 0.87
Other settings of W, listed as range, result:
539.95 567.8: 5.835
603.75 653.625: 6.739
